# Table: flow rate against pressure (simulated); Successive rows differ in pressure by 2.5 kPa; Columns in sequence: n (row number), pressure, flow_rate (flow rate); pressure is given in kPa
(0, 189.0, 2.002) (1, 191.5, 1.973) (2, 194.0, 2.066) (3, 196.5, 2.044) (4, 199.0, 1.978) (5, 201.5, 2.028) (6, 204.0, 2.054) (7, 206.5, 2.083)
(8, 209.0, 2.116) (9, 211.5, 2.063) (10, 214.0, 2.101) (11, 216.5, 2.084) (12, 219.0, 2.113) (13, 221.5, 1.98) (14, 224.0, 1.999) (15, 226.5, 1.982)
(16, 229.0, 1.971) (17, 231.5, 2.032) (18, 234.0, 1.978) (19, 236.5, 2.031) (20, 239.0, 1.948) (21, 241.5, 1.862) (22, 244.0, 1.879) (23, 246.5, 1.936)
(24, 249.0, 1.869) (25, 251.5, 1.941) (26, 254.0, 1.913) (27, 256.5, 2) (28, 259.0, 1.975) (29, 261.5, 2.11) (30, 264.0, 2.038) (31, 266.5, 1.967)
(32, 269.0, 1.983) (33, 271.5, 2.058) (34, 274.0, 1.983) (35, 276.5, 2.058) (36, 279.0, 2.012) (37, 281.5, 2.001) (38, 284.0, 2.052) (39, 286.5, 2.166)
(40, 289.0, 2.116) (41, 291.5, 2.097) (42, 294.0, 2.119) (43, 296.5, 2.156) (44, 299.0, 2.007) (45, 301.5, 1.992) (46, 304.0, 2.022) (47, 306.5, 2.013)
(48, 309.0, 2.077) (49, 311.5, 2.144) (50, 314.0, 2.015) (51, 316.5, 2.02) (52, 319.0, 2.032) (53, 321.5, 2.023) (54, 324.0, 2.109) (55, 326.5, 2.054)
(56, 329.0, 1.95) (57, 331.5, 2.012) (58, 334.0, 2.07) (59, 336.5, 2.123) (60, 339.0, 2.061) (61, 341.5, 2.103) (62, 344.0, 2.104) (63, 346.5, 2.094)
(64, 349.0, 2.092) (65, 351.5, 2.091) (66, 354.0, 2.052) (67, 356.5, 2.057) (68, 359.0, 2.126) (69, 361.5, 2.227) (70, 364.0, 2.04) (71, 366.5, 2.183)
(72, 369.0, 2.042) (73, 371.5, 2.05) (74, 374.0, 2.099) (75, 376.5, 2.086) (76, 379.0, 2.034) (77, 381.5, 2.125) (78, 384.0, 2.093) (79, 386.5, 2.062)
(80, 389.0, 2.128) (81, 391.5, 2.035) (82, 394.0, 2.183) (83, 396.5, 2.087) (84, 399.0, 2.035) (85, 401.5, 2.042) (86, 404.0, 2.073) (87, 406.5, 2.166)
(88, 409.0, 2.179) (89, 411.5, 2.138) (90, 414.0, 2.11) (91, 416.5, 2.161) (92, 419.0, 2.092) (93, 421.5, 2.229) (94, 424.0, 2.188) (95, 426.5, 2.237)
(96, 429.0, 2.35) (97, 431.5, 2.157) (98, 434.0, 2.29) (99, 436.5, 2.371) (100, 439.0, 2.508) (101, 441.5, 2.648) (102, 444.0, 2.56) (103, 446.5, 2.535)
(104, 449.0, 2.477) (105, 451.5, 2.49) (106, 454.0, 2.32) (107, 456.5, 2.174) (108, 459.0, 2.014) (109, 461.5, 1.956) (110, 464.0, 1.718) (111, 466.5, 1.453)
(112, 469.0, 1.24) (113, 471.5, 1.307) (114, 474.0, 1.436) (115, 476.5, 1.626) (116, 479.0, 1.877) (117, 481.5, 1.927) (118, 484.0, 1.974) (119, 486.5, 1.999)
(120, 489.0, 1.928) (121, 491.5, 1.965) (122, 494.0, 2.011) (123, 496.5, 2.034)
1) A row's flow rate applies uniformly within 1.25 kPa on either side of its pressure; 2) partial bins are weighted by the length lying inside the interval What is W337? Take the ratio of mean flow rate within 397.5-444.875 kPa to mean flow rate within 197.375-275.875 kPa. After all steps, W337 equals 1.12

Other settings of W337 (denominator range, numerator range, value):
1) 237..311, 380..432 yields 1.06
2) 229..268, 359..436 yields 1.09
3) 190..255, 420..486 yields 1.04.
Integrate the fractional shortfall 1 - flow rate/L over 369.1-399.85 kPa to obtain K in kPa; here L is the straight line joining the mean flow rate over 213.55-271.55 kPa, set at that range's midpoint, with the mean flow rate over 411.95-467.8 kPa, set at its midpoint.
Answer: 1.1 kPa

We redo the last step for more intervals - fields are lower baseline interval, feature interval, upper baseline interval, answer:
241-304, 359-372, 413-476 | -0.3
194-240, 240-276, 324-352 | 1.4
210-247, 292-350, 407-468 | 1.0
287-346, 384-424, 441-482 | -2.1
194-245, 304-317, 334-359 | 0.1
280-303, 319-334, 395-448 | 0.6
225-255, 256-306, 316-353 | -1.2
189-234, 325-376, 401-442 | 1.9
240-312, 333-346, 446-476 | -0.8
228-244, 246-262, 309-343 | 0.2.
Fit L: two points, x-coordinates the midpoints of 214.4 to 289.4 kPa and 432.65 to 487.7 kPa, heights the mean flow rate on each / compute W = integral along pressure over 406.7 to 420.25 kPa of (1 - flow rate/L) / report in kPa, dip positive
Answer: -0.7 kPa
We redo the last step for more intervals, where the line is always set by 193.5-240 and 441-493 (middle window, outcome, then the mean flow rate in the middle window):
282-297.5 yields -0.7 kPa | 2.11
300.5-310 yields -0.1 kPa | 2.03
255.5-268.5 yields 0.0 kPa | 2.02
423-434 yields -1.4 kPa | 2.24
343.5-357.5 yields -0.6 kPa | 2.08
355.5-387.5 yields -1.6 kPa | 2.09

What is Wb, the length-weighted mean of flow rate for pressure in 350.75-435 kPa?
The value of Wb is 2.12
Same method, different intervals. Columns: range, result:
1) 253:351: 2.05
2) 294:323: 2.05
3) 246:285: 1.99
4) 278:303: 2.07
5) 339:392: 2.09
